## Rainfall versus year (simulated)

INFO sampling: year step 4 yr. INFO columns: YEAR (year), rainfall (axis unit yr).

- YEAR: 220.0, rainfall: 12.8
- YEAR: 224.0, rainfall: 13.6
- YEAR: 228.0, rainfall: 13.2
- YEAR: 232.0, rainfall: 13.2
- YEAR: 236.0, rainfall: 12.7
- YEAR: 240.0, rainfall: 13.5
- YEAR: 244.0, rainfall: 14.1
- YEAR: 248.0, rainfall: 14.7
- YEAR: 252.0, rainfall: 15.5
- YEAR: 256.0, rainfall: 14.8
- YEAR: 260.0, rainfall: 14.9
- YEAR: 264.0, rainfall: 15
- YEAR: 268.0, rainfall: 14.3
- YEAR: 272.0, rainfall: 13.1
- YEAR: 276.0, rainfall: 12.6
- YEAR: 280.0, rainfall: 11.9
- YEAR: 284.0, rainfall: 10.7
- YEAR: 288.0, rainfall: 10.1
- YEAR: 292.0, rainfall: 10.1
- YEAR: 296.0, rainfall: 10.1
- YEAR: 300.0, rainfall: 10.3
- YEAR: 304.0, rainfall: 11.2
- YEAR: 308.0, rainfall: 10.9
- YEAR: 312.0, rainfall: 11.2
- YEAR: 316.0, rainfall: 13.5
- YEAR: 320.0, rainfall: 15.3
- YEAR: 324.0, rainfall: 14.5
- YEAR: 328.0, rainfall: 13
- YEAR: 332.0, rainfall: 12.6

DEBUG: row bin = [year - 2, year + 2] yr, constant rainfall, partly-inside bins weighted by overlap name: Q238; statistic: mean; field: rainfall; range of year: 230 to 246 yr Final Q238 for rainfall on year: 13.4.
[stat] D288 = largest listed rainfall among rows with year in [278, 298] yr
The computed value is 11.9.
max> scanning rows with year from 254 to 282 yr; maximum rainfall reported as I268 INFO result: 15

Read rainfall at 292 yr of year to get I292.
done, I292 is 10.1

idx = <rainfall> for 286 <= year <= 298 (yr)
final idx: 10.1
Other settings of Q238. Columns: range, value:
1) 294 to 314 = 10.7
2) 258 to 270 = 14.7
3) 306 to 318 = 11.9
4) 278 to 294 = 10.7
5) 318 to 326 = 14.9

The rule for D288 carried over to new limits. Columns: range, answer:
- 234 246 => 14.1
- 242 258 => 15.5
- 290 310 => 11.2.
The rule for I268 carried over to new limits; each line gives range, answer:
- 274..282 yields 12.6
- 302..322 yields 15.3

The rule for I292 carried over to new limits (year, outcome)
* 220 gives 12.8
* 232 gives 13.2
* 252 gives 15.5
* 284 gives 10.7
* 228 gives 13.2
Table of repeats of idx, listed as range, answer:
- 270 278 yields 12.8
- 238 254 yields 14.4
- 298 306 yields 10.8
